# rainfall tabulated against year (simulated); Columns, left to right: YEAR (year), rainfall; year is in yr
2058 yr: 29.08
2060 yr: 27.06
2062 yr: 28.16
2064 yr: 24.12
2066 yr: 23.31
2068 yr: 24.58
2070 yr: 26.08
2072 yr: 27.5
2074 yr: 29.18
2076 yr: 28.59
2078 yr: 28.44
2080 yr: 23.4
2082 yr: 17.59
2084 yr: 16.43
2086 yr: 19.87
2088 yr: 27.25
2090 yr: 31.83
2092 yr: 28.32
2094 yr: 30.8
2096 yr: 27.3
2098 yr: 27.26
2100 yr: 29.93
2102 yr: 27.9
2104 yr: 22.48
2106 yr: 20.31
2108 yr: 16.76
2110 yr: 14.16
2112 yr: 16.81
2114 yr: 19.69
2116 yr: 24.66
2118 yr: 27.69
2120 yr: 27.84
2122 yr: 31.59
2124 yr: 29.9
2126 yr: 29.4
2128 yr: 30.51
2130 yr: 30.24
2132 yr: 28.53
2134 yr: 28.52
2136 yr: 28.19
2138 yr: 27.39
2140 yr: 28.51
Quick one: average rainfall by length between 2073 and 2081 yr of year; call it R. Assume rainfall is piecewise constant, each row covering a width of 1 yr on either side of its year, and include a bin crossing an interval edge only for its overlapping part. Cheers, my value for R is 27.4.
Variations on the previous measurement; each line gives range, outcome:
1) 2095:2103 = 28.1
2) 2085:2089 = 23.6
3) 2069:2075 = 27.6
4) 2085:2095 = 27.6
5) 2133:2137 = 28.4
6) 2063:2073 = 25.1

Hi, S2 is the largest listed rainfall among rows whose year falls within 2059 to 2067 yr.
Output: 28.16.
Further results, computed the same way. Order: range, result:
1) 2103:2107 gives 22.48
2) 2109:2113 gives 16.81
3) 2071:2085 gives 29.18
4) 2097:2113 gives 29.93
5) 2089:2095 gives 31.83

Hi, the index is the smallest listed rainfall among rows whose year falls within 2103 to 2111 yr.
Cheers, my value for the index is 14.16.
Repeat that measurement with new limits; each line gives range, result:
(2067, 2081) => 23.4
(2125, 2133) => 28.53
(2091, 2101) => 27.26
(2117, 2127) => 27.69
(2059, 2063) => 27.06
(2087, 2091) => 27.25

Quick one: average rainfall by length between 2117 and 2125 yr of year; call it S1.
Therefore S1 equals 29.3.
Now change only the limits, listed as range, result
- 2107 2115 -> 16.9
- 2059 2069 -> 25.4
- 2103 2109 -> 19.8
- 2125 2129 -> 30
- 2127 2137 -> 29.2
